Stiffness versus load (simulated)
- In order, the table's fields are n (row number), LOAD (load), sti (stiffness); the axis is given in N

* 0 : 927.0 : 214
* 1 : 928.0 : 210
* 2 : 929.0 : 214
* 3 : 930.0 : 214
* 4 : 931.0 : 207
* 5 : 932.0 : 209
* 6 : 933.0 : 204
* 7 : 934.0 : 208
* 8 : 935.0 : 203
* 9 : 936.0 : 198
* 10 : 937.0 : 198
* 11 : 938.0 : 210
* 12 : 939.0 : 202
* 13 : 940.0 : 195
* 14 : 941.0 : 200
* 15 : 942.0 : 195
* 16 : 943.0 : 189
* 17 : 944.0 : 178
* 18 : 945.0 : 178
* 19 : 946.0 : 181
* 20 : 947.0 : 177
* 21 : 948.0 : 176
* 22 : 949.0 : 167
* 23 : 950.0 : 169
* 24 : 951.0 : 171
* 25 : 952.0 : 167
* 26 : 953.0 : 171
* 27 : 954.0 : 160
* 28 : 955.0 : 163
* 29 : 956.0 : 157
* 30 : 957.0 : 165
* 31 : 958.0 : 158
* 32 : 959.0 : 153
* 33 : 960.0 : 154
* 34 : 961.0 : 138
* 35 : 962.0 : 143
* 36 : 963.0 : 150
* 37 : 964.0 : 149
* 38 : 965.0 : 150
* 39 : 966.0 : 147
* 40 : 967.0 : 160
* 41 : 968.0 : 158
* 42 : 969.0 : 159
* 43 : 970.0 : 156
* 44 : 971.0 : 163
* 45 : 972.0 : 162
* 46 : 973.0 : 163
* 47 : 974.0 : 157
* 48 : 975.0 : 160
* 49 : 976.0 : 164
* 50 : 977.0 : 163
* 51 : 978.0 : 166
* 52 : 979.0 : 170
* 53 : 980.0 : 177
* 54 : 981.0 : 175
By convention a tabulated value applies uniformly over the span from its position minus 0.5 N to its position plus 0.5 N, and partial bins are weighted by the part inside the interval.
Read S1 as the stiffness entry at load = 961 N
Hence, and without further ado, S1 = 138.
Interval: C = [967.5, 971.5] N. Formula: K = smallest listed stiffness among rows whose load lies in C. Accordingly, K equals 156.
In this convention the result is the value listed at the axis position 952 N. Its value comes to 167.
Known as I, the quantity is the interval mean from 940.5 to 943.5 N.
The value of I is 195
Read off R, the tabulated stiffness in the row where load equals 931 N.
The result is 207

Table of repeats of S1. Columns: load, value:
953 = 171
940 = 195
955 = 163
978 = 166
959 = 153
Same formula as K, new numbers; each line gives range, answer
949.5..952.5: 167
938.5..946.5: 178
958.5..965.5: 138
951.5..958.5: 157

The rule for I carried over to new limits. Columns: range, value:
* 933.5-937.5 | 202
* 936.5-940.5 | 201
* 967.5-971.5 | 159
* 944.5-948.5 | 178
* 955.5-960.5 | 157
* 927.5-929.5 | 212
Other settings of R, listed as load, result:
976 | 164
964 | 149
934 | 208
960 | 154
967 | 160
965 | 150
